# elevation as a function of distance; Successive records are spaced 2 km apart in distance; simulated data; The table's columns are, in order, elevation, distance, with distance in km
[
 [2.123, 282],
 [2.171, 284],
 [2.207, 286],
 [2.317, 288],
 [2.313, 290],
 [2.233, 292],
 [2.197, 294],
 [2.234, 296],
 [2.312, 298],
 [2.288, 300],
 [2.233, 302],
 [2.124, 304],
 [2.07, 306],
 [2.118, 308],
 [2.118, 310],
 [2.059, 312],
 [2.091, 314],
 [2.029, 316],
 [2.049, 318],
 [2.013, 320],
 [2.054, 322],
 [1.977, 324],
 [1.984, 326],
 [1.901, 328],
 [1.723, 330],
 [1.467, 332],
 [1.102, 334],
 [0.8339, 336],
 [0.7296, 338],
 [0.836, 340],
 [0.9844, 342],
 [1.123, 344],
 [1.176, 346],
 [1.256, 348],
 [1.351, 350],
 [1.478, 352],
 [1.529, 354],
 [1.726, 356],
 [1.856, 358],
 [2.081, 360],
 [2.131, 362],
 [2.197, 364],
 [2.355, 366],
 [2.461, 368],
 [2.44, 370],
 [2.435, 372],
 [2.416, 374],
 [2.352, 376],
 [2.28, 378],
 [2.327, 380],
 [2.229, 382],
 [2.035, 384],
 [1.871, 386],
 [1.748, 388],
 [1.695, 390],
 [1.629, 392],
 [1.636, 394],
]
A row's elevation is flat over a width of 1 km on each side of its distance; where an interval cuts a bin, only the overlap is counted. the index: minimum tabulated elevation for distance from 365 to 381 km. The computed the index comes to 2.28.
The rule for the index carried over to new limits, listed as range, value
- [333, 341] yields 0.7296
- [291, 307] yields 2.07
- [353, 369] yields 1.529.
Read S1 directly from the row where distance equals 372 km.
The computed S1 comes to 2.435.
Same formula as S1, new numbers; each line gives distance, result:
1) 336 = 0.8339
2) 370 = 2.44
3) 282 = 2.123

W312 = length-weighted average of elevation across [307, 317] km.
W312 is 2.08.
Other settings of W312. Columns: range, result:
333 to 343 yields 0.897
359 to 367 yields 2.19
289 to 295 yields 2.25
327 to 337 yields 1.41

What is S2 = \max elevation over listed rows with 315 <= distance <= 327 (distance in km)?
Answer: 2.054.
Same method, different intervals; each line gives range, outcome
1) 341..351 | 1.351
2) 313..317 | 2.091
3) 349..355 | 1.529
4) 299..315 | 2.288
